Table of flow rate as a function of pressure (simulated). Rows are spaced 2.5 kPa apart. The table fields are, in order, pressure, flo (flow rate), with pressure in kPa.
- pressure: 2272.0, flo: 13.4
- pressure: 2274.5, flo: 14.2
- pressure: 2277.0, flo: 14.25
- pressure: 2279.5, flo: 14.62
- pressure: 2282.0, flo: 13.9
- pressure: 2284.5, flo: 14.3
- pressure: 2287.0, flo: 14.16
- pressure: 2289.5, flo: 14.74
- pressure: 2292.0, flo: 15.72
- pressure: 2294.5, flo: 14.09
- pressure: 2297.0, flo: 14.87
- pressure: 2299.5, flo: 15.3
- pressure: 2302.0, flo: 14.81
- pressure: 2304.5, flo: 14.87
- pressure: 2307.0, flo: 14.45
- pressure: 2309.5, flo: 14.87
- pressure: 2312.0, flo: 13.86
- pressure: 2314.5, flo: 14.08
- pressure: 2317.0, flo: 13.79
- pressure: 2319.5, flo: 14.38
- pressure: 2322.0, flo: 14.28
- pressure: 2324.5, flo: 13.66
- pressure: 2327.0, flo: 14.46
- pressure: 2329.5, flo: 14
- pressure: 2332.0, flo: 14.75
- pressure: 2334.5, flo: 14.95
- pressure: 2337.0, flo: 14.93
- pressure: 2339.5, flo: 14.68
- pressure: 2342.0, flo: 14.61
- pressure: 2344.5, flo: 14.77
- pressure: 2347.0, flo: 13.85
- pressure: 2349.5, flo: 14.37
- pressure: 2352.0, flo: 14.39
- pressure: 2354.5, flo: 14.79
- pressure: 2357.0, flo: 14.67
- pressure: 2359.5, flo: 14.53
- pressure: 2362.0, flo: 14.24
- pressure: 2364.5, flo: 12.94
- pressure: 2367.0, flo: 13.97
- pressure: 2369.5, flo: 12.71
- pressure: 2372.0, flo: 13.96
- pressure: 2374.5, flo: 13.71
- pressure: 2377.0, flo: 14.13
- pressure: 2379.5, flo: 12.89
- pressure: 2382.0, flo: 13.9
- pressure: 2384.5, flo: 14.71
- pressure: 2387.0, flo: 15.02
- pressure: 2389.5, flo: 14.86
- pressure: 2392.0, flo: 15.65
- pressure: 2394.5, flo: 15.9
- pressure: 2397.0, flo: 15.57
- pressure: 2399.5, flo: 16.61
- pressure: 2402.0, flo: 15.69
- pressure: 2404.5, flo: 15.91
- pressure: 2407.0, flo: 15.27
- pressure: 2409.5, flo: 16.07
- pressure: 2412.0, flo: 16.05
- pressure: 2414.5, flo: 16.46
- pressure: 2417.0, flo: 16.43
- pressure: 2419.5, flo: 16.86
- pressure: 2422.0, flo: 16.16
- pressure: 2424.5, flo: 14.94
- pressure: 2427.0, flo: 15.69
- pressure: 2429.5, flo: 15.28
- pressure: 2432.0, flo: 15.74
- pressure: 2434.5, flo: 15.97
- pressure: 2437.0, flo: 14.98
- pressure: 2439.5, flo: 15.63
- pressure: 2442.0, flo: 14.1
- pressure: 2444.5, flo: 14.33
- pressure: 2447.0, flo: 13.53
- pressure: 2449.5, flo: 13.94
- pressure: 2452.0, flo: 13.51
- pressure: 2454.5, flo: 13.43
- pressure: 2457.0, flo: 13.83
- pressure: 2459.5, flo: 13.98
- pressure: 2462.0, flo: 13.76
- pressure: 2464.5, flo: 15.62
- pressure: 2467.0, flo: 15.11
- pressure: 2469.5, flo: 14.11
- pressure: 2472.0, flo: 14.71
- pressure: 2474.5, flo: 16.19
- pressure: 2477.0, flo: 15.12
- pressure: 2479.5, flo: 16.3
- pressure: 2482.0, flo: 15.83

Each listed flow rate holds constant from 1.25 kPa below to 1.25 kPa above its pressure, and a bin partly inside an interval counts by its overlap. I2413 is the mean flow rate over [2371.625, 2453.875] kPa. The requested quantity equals 15.1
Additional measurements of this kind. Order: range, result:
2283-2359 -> 14.5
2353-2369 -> 14.1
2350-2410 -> 14.6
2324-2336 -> 14.4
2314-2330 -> 14.1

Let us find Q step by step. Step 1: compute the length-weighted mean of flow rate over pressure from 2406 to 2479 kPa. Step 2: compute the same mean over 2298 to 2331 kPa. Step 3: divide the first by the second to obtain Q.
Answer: 1.05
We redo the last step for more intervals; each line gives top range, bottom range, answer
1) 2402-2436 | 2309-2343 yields 1.11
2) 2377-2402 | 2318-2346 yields 1.04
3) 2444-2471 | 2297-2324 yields 0.98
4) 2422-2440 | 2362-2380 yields 1.14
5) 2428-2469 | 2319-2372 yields 1.02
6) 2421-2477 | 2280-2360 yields 1.02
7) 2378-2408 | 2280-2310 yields 1.03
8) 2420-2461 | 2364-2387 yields 1.07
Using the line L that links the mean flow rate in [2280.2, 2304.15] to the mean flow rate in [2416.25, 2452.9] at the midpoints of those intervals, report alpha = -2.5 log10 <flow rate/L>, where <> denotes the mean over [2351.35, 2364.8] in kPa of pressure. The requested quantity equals 0.04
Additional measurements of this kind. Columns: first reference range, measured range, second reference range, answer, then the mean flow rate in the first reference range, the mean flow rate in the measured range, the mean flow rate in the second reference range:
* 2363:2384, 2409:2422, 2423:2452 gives -0.14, 13.6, 16.4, 14.9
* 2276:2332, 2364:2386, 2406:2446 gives 0.11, 14.4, 13.7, 15.6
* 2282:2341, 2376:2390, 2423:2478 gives 0.03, 14.5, 14.2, 14.7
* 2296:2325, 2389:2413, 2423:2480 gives -0.08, 14.5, 15.8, 14.8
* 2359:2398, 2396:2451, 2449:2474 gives -0.09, 14.3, 15.5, 14.3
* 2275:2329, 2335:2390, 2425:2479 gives 0.03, 14.4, 14.2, 14.7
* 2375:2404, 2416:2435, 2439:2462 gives -0.11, 15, 15.9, 14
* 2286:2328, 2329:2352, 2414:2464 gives 0.00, 14.5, 14.6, 14.9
